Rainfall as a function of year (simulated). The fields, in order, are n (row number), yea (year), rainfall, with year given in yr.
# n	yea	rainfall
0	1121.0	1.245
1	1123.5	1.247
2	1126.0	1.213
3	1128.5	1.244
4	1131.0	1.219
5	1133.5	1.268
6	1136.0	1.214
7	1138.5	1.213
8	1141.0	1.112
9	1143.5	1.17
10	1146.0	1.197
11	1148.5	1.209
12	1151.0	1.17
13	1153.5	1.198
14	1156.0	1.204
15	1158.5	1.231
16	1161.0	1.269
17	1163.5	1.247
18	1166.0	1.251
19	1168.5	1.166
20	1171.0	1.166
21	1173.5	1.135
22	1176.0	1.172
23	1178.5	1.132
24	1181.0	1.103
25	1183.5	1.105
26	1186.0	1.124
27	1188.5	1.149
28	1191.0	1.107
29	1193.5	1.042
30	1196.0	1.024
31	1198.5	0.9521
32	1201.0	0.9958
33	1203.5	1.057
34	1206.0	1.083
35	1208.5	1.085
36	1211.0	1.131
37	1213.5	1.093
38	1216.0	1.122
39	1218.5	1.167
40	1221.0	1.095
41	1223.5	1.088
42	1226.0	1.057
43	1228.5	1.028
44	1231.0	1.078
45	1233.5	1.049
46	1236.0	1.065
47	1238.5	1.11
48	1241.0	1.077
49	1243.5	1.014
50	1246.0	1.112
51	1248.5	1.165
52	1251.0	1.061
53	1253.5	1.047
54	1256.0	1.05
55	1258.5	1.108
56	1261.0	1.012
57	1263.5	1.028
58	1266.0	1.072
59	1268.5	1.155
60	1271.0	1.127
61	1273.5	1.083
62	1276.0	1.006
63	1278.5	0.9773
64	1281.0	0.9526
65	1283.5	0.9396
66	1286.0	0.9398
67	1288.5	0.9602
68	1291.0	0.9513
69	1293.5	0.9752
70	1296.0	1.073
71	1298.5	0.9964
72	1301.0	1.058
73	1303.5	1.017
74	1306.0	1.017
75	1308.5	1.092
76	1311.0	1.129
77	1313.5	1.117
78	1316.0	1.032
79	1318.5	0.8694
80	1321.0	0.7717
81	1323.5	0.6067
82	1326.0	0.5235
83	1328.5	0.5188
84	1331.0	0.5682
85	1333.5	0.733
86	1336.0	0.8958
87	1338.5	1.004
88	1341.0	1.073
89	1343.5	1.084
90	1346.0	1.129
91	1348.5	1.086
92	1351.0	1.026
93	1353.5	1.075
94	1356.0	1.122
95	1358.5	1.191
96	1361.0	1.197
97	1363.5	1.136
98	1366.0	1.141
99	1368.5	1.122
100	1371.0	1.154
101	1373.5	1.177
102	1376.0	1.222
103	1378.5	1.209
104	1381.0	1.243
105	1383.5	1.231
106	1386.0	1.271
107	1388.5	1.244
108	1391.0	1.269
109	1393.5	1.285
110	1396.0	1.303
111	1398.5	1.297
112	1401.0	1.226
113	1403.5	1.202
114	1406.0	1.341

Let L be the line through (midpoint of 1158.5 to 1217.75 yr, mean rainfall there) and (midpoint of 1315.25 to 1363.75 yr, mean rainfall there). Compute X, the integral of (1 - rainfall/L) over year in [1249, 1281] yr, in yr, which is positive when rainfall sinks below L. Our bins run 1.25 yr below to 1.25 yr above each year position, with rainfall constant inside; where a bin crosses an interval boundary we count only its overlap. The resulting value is -1.1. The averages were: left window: 1.12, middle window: 1.06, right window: 0.927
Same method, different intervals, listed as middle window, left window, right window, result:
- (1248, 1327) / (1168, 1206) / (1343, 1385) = 9.0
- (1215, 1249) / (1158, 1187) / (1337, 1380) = 2.1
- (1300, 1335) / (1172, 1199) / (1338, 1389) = 8.5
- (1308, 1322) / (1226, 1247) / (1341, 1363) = 1.2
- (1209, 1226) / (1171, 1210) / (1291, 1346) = -0.9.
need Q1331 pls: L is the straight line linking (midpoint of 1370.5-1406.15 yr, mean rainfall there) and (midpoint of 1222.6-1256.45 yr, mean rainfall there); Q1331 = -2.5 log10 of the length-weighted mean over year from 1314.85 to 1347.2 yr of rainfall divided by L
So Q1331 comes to 0.380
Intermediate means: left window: 1.07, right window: 1.24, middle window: 0.83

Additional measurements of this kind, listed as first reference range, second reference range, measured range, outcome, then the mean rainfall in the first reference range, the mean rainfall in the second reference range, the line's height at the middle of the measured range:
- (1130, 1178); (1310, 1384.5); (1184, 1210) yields 0.09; 1.2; 1.01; 1.16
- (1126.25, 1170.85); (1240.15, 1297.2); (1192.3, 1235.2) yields 0.05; 1.21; 1.04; 1.12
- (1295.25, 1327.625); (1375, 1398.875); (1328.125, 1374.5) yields 0.08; 0.939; 1.26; 1.11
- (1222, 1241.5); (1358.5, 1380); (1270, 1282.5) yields 0.08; 1.07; 1.17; 1.1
